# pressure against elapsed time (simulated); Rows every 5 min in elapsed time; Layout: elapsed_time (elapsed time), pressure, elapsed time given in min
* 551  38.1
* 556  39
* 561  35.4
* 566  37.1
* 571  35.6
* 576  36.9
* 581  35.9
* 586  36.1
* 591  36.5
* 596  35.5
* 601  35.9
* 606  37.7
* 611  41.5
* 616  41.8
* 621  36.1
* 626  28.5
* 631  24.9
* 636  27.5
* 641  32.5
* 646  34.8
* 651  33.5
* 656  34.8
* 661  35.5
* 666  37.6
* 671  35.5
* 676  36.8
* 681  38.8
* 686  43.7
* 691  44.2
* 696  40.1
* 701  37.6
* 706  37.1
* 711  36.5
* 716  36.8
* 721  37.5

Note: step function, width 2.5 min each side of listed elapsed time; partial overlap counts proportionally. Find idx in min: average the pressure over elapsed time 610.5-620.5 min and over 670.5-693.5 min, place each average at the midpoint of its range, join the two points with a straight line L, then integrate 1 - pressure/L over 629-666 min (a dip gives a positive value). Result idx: 7.3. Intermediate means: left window 40.6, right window 40.2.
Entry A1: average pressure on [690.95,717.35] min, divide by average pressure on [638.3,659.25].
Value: 1.1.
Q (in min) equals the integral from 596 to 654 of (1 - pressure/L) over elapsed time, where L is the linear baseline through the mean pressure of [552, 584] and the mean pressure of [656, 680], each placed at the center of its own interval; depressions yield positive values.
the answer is 3.8 min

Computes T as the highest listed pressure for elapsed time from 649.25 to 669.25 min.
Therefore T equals 37.6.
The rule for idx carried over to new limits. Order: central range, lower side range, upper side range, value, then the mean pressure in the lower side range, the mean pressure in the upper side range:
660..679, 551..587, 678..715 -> 1.20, 36.7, 39.6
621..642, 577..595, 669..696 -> 4.96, 36.2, 39.9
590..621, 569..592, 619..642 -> -4.98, 36.2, 29.6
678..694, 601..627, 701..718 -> -2.13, 37.5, 36.9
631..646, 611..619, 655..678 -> 3.45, 41.4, 36.1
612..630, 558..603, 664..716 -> 0.96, 36.1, 38.7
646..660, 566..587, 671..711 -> 1.41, 36.2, 39.3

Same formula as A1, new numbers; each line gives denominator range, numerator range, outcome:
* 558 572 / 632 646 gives 0.84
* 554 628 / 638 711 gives 1.02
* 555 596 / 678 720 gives 1.08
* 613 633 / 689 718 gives 1.16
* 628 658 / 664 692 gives 1.26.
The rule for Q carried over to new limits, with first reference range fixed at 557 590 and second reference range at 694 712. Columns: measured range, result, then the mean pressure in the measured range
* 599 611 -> -0.4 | 37.8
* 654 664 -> 0.5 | 35.3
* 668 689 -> -0.7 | 38.8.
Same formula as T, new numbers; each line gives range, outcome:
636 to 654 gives 34.8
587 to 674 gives 41.8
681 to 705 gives 44.2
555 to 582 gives 39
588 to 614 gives 41.5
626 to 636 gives 28.5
